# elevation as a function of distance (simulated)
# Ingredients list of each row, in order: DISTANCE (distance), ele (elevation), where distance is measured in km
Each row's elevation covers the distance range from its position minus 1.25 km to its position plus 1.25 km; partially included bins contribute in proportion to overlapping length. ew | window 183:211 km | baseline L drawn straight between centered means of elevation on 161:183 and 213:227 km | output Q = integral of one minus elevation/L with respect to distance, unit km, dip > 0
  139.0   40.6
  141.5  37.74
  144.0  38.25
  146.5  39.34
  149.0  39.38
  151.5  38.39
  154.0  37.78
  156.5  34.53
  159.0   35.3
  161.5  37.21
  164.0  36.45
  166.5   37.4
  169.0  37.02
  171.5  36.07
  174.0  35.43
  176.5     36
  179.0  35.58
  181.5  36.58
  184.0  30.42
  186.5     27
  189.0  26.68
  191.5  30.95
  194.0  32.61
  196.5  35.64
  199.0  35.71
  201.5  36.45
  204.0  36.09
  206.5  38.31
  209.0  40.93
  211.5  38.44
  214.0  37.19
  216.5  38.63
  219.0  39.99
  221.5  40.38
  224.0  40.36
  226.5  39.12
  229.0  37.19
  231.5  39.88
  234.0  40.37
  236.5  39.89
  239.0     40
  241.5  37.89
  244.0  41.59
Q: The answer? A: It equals 3.0 km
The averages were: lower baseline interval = 36.3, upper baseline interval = 39.3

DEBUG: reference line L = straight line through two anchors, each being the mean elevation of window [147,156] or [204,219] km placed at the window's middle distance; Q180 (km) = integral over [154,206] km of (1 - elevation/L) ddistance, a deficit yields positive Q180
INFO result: 5.2 km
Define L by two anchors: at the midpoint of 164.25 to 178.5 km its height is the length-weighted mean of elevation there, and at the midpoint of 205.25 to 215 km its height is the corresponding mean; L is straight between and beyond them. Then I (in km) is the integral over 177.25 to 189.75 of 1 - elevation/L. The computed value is 1.8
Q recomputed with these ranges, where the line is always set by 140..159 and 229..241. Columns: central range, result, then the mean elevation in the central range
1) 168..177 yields 0.5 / 36.1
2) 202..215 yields 0.3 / 38.1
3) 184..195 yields 2.6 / 29.4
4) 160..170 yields 0.3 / 37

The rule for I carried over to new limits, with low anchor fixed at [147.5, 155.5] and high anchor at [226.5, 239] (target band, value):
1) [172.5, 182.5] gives 0.73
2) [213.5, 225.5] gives -0.07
